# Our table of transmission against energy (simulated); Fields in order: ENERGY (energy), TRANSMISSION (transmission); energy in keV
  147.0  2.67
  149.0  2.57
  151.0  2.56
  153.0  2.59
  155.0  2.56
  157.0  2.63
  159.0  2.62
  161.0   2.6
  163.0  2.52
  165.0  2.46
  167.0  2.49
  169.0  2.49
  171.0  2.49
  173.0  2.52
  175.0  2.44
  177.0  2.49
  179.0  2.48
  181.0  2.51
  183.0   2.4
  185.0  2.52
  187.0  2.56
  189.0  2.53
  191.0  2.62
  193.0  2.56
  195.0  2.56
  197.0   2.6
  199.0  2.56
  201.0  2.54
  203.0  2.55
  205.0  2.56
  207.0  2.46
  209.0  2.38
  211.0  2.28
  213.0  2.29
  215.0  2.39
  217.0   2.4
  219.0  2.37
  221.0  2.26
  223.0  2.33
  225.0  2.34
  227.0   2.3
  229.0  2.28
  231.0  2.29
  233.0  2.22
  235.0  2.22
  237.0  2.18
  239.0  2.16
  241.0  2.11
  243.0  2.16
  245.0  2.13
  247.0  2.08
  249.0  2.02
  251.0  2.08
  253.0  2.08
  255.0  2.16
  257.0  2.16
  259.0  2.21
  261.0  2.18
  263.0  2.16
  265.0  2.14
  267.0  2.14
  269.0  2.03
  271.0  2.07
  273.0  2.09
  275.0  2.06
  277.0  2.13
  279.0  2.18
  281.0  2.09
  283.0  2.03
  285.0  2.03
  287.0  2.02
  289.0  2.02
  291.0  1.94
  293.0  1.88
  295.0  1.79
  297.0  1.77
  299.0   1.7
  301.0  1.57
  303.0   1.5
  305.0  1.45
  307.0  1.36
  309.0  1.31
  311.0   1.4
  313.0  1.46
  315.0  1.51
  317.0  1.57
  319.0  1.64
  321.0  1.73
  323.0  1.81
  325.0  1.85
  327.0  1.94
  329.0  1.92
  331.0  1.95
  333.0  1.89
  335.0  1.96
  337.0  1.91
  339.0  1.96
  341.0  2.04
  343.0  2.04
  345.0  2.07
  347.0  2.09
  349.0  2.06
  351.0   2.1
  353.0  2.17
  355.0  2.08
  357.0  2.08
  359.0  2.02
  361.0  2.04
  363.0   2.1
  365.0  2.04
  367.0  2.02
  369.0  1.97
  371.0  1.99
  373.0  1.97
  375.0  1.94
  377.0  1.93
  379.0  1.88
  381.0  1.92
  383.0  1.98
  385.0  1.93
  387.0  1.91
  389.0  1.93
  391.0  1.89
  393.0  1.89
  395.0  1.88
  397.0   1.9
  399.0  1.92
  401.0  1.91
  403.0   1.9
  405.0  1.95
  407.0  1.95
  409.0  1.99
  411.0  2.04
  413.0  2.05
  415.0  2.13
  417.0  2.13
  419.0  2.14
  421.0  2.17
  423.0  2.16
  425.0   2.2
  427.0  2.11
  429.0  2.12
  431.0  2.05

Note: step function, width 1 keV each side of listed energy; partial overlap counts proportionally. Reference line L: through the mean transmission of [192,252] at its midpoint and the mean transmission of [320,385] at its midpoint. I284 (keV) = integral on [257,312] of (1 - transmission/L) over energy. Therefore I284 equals 6.6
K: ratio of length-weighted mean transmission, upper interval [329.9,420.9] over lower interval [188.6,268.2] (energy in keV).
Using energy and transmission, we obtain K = 0.9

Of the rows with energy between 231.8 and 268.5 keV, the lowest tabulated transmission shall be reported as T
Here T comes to 2.02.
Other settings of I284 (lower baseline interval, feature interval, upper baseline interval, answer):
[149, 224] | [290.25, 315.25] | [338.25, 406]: 6.8 keV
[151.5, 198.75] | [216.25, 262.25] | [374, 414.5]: 3.0 keV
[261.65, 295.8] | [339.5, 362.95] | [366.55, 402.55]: -1.2 keV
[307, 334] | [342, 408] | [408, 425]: -2.3 keV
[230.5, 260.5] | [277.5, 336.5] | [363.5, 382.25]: 8.3 keV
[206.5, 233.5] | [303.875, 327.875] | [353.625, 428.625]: 6.3 keV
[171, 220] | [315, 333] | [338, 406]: 2.8 keV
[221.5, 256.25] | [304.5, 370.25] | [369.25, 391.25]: 4.6 keV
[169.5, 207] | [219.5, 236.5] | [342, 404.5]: 0.9 keV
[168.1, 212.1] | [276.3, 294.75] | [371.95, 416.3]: 1.8 keV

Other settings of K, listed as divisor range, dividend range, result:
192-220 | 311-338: 0.72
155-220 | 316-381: 0.79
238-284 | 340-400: 0.94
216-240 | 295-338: 0.74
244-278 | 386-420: 0.93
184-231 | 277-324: 0.71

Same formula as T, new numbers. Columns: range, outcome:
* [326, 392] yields 1.88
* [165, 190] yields 2.4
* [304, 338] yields 1.31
